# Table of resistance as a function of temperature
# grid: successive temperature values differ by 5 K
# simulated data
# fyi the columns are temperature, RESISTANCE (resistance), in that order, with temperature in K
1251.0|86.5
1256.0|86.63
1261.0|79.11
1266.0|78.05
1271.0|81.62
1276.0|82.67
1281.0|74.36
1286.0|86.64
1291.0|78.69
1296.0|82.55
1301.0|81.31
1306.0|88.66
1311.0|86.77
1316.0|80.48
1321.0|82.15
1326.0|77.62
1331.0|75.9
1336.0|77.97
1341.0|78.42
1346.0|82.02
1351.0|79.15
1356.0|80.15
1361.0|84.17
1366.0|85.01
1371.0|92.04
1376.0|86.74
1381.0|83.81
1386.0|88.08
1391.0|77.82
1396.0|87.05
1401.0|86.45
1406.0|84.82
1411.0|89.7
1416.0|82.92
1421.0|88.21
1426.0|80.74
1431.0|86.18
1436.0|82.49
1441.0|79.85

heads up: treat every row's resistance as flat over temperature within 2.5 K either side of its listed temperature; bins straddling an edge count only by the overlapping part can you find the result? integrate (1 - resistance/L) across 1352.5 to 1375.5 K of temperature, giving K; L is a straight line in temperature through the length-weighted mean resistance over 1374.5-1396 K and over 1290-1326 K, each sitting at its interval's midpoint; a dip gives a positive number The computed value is -0.35 K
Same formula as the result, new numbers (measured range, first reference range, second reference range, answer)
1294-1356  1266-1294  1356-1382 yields 1.64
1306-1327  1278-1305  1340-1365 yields -0.44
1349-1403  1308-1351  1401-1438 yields -1.22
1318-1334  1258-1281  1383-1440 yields 0.63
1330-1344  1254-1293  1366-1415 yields 1.00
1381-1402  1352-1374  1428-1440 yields -0.05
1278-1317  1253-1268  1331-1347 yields -1.14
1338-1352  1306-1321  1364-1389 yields 0.94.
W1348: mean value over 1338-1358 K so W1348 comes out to 79.9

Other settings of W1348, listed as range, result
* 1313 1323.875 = 81.4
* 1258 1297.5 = 80.5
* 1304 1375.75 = 82.3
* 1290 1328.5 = 82.4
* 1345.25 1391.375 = 84.3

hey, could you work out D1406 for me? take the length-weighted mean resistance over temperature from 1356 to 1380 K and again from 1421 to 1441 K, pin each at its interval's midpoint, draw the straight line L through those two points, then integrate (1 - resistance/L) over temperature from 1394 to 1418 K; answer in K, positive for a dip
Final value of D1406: -0.5 K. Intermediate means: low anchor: 86.1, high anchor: 83.4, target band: 86.2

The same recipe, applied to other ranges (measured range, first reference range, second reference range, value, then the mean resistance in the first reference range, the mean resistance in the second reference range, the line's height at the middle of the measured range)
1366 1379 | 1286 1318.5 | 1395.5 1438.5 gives -0.58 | 83.4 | 85.3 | 84.6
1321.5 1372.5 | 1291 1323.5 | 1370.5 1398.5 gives 2.03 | 83.3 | 85.5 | 84.4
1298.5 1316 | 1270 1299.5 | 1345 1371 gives -0.68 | 81.1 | 83.1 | 81.7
